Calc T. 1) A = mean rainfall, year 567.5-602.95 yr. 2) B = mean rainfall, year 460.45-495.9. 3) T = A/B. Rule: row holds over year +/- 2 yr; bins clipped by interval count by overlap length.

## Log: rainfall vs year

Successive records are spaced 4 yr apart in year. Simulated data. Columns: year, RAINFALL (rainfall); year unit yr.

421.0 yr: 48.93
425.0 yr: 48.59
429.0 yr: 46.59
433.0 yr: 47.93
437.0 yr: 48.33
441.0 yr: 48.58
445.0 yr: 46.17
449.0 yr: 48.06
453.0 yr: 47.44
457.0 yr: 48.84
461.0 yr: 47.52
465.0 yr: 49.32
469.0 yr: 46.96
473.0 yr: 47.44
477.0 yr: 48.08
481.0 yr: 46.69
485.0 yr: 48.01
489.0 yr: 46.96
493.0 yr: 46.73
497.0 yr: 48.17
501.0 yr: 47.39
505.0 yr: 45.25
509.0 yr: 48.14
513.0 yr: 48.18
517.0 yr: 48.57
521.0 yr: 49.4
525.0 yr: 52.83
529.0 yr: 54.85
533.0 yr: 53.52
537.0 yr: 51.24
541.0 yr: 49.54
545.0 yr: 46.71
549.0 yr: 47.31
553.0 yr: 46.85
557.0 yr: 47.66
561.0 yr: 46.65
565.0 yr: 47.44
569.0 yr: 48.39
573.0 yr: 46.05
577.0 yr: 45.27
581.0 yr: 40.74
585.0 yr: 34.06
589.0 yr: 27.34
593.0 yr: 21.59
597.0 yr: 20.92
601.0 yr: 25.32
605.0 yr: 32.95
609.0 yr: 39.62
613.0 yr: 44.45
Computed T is 0.7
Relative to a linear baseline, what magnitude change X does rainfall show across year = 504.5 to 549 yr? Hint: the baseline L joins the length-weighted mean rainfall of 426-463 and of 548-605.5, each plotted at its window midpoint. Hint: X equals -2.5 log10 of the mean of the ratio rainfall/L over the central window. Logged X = -0.19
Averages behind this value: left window 47.7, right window 38.6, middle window 49.9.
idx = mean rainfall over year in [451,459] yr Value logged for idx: 48.1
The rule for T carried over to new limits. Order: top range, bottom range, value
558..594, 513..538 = 0.79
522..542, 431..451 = 1.10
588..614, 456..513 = 0.63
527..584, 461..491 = 1.00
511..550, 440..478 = 1.05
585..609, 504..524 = 0.57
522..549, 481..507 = 1.09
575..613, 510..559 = 0.66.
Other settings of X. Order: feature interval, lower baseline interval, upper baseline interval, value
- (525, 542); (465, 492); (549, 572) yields -0.11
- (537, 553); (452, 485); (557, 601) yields -0.18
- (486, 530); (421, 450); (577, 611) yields -0.21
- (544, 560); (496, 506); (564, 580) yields -0.01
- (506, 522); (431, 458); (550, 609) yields -0.13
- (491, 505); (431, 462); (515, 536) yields 0.07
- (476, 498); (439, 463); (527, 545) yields 0.05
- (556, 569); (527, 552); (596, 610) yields -0.11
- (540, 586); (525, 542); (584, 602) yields -0.19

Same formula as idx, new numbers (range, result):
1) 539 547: 48.1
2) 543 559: 47.1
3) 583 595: 27.7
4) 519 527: 51.1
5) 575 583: 43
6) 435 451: 47.8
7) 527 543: 52.3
